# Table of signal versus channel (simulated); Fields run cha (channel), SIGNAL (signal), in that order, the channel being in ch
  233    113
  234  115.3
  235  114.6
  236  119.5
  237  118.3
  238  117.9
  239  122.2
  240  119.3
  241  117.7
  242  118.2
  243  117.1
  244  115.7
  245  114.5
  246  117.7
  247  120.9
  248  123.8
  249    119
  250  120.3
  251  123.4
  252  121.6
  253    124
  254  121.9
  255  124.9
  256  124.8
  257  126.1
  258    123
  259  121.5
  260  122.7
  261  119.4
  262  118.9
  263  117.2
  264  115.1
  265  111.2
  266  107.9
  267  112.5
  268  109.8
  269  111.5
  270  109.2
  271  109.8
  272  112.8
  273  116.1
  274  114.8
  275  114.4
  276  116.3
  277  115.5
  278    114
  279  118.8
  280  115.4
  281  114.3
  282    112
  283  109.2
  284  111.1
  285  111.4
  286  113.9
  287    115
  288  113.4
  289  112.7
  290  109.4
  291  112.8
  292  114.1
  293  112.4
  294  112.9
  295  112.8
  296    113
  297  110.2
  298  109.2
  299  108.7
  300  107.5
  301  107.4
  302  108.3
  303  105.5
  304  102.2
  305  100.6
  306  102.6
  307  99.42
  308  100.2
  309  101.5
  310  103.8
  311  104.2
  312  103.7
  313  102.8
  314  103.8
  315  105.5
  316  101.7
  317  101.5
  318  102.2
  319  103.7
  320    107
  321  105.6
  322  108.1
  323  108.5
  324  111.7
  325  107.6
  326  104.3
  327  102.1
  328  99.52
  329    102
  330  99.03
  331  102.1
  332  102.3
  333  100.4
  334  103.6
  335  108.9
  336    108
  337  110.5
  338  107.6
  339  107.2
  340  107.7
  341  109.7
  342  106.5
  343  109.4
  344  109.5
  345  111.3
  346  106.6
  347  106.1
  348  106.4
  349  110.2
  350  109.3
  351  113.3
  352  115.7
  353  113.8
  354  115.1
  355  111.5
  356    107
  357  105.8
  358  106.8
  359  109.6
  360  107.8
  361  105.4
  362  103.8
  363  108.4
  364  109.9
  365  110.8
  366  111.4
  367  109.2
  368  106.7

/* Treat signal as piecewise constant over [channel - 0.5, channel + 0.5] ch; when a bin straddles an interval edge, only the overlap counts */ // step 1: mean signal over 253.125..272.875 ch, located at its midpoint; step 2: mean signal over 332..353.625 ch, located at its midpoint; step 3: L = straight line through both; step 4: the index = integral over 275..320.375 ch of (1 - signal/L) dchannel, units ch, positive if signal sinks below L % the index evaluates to 1.9 ch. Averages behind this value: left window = 117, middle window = 109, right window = 109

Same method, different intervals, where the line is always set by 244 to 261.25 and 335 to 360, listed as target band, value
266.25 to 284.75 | 0.9 ch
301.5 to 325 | 2.0 ch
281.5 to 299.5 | 0.7 ch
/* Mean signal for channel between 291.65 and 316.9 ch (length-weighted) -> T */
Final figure 106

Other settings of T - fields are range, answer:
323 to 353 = 107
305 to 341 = 104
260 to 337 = 109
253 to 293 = 115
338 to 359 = 109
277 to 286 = 113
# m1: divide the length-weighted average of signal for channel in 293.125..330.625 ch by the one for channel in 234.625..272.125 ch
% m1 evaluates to 0.89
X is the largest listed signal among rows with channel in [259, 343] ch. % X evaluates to 122.7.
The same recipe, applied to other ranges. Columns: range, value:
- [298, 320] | 109.2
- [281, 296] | 115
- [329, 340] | 110.5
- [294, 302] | 113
